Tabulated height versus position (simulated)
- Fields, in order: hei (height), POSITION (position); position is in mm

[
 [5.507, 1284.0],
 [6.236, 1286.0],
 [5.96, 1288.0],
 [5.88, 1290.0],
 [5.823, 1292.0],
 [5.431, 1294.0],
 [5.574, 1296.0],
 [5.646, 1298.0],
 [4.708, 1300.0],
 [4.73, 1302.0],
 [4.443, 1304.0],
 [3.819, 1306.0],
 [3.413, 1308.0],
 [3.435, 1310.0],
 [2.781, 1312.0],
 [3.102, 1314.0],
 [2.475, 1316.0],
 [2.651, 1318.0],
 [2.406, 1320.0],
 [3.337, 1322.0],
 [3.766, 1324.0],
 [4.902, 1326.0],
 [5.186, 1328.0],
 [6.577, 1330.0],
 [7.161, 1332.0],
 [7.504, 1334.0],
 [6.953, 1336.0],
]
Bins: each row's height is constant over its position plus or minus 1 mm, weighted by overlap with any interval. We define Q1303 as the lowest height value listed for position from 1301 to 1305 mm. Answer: 4.443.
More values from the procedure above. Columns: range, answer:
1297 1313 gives 2.781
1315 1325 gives 2.406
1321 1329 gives 3.337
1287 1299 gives 5.431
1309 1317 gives 2.475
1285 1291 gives 5.88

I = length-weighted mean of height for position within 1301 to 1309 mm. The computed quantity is 4.1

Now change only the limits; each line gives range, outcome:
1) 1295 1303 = 5.16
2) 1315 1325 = 2.93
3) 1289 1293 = 5.85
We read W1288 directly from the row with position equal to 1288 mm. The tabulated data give 5.96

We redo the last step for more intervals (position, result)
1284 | 5.507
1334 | 7.504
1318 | 2.651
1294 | 5.431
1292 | 5.823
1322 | 3.337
